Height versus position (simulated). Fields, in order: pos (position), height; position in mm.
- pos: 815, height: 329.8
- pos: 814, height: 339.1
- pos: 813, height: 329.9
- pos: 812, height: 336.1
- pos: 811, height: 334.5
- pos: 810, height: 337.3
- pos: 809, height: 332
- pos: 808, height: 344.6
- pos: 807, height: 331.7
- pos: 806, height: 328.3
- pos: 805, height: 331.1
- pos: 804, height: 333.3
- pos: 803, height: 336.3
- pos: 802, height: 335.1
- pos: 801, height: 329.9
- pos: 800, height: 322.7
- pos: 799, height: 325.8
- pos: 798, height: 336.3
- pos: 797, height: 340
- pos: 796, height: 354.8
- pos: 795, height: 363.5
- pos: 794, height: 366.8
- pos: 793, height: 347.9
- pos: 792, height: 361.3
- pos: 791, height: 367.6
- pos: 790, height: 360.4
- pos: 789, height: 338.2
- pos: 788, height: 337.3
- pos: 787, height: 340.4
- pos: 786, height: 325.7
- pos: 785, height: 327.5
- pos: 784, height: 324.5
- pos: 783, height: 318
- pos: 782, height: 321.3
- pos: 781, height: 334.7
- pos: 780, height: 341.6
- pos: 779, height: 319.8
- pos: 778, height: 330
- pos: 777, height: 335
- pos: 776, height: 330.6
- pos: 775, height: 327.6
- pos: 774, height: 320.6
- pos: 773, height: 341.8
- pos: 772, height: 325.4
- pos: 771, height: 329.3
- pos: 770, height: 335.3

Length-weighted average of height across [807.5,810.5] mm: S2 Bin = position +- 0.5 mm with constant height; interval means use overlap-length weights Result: 338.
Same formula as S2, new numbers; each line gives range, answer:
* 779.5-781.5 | 338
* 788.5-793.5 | 355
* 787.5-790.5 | 345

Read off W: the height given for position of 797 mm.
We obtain 340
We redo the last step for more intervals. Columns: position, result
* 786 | 325.7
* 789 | 338.2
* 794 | 366.8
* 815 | 329.8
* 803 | 336.3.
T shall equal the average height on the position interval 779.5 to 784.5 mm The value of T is 328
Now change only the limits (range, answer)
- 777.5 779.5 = 325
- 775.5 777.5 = 333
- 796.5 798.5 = 338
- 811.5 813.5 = 333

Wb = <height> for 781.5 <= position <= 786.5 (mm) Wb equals 323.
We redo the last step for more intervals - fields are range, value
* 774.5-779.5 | 329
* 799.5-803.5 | 331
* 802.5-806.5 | 332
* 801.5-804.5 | 335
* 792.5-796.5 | 358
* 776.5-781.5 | 332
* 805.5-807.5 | 330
